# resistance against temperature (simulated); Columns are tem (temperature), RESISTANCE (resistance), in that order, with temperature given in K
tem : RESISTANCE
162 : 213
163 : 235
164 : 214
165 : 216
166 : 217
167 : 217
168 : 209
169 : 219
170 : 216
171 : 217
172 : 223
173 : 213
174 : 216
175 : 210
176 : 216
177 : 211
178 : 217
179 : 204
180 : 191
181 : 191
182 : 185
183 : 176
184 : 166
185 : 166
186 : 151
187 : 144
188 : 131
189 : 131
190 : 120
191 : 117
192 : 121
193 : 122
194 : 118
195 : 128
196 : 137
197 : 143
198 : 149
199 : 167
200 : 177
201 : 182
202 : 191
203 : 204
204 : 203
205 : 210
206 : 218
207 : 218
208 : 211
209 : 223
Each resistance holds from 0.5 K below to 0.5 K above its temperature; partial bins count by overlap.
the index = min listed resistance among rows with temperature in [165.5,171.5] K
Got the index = 209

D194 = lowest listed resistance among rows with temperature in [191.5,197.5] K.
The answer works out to 118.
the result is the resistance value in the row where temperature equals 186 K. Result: 151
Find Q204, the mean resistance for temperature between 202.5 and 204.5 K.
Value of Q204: 204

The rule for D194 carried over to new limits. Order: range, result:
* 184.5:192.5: 117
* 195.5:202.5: 137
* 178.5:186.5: 151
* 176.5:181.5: 191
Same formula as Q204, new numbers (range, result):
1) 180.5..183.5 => 184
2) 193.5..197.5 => 132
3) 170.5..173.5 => 218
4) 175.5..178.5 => 215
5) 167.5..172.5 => 217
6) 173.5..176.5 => 214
